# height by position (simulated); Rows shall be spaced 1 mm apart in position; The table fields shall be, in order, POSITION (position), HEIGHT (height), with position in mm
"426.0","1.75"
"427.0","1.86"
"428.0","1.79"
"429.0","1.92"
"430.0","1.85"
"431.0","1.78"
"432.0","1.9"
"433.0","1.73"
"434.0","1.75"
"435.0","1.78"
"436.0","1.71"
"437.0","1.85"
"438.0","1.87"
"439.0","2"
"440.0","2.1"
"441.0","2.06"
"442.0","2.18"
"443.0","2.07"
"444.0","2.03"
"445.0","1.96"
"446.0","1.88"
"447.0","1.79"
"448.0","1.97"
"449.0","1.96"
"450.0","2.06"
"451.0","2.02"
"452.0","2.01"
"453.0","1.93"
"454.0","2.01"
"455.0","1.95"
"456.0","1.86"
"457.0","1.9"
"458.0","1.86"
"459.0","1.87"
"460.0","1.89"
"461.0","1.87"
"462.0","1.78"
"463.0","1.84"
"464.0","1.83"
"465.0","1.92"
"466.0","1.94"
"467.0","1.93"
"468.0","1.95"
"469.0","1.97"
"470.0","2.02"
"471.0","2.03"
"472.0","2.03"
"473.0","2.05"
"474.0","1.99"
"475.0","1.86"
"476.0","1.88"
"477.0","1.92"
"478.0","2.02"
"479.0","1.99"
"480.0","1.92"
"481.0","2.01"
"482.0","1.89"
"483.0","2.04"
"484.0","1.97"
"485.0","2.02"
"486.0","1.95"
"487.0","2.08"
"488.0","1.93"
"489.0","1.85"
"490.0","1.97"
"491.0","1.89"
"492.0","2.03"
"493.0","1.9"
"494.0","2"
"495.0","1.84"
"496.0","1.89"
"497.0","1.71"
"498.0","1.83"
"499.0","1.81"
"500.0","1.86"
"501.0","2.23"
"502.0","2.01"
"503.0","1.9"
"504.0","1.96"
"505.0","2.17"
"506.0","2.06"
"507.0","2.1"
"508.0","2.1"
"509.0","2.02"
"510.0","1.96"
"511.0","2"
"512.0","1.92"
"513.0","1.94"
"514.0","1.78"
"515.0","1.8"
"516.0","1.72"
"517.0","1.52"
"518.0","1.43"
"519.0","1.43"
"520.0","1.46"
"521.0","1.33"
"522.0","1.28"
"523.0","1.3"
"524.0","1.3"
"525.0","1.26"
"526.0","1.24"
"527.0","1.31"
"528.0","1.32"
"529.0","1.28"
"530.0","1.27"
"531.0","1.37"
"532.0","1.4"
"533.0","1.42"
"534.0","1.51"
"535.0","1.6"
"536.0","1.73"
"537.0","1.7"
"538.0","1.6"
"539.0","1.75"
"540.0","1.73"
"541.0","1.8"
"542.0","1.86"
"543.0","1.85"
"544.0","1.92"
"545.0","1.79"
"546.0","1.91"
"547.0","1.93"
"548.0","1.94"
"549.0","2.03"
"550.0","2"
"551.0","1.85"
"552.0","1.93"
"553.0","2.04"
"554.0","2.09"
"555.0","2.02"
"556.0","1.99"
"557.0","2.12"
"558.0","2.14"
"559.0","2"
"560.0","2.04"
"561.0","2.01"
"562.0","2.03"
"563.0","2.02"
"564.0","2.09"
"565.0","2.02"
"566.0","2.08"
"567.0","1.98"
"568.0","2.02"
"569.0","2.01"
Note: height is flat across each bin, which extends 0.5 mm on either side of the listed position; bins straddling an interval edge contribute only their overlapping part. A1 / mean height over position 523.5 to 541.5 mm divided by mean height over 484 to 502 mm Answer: 0.76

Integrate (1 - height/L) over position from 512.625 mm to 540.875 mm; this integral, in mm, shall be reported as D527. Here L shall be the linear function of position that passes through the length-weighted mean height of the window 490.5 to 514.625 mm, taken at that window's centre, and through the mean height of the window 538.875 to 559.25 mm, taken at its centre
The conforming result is 6.6 mm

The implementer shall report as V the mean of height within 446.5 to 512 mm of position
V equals 1.95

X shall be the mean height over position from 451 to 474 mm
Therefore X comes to 1.93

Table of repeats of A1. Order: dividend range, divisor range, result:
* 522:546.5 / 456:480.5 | 0.80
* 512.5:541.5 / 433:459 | 0.78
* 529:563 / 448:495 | 0.94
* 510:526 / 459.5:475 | 0.81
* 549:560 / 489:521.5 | 1.08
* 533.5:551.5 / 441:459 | 0.92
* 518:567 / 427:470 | 0.90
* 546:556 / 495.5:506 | 1.02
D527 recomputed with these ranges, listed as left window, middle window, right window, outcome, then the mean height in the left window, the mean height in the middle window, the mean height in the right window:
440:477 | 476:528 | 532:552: 1.33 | 1.95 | 1.82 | 1.78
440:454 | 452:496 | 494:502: 0.11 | 2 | 1.94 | 1.9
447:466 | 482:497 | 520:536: -2.57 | 1.92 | 1.94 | 1.36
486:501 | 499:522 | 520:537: -2.44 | 1.91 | 1.84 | 1.38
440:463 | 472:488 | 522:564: -0.74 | 1.95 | 1.97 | 1.74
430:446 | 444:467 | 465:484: 0.28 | 1.91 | 1.92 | 1.97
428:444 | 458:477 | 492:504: -0.14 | 1.9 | 1.92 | 1.91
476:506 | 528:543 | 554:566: 3.28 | 1.95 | 1.57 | 2.05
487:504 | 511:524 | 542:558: 2.39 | 1.92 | 1.58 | 1.96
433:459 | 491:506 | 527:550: -1.32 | 1.94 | 1.94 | 1.67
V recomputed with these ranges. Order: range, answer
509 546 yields 1.59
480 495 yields 1.96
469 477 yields 1.98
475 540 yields 1.76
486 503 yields 1.93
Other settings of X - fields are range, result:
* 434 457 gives 1.95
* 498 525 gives 1.78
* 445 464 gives 1.91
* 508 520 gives 1.78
